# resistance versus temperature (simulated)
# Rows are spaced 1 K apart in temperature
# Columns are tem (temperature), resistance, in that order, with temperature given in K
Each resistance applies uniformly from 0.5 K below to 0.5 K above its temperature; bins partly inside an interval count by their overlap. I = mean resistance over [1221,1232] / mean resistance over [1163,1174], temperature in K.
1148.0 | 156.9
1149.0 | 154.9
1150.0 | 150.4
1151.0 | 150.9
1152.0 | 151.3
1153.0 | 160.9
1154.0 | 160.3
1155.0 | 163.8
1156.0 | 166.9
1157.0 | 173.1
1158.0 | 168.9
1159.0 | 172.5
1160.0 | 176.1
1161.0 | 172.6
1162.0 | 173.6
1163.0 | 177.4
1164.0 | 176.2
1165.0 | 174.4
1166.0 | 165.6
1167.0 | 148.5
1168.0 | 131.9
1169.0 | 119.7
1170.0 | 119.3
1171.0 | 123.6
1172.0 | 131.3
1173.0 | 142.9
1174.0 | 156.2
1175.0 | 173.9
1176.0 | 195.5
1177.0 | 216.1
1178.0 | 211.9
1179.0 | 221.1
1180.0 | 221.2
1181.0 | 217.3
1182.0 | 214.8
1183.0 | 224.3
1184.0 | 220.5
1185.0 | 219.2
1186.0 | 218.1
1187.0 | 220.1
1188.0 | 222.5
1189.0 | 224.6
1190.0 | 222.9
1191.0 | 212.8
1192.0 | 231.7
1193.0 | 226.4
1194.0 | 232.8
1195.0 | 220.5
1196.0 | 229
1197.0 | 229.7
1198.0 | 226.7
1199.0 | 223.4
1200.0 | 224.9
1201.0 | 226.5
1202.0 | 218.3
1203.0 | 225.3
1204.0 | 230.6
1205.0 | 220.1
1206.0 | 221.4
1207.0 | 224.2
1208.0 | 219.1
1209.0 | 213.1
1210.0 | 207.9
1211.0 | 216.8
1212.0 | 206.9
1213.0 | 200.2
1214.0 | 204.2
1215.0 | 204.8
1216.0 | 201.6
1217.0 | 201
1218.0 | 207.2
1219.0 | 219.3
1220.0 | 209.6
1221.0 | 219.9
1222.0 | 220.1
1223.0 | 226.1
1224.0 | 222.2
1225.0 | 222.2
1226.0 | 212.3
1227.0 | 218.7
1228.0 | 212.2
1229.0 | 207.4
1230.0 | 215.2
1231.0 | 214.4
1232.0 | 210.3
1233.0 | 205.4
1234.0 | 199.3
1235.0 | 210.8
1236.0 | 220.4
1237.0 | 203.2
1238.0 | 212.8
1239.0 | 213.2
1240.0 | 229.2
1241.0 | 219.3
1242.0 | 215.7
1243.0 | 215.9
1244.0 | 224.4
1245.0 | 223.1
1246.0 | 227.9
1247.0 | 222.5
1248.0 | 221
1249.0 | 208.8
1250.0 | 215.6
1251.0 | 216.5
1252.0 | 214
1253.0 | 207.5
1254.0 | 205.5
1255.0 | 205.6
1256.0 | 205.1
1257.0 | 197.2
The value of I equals 1.5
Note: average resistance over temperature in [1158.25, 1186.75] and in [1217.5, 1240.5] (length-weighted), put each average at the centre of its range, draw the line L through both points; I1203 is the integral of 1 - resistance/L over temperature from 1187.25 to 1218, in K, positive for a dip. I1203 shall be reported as -3.3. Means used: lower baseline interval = 179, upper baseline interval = 214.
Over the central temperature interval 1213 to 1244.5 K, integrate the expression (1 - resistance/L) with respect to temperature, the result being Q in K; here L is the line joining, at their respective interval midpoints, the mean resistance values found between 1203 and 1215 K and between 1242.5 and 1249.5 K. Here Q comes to 0.7 K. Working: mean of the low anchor 215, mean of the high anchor 221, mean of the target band 213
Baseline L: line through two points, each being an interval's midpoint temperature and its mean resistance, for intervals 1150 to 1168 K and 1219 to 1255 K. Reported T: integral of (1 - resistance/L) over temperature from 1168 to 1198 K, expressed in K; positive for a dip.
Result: -3.1 K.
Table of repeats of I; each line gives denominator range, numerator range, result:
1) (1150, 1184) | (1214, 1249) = 1.25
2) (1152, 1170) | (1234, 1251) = 1.34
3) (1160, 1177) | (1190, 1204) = 1.43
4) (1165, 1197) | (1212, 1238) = 1.08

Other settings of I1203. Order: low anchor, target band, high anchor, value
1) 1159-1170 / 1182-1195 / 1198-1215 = -2.0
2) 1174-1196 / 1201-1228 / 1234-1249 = 0.2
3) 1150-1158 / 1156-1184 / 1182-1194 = 2.2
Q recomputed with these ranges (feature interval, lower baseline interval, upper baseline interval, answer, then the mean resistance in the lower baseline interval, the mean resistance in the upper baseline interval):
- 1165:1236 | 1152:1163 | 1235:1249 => -4.4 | 168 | 218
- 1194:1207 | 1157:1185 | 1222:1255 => -2.1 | 177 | 215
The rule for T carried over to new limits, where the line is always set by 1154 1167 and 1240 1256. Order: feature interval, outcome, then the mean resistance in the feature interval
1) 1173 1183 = -1.2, 201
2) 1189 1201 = -2.4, 226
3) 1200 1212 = -1.6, 220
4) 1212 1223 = -0.5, 209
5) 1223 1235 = -0.4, 213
